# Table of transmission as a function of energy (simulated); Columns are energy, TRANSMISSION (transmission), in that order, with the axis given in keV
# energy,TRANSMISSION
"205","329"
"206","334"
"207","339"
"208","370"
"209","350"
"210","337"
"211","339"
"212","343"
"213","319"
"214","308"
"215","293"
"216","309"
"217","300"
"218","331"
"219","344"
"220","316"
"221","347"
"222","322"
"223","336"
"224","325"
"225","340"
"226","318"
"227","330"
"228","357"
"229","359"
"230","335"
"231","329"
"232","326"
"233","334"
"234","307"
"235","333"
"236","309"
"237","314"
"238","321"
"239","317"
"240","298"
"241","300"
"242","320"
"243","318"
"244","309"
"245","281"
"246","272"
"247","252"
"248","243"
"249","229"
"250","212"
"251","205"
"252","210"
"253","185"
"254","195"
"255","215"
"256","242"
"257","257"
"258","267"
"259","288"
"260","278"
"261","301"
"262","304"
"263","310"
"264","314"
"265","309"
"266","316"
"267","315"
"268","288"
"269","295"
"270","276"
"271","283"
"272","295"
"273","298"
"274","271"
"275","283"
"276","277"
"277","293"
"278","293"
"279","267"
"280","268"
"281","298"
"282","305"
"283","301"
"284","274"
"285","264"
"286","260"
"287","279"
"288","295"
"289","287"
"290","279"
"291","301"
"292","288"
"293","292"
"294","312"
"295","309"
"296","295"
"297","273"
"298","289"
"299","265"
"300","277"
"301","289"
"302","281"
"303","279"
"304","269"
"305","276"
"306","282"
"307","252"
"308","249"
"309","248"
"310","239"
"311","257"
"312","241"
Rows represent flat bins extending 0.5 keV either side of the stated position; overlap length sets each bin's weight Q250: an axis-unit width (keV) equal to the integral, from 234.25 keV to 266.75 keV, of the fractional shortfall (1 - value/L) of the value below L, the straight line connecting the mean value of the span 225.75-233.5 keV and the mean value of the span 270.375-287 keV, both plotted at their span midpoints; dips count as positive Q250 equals 3.9 keV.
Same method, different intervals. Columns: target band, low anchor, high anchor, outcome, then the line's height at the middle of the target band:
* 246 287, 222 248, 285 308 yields 3.73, 299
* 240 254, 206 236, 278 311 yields 2.55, 312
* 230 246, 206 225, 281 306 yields 0.16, 317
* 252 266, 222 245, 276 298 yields 1.80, 306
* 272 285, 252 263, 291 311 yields -0.99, 265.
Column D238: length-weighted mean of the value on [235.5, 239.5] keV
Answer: 315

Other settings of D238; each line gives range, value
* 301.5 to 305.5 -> 276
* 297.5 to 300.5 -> 277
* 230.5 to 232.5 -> 328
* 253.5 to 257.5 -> 227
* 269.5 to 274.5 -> 285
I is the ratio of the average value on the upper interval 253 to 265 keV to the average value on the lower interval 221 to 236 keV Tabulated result 0.8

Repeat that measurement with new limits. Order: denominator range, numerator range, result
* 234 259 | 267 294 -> 1.07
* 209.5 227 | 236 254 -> 0.83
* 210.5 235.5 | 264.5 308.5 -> 0.87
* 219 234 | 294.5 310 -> 0.82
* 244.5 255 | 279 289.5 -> 1.24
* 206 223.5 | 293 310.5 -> 0.84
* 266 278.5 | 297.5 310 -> 0.93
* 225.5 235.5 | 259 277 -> 0.89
